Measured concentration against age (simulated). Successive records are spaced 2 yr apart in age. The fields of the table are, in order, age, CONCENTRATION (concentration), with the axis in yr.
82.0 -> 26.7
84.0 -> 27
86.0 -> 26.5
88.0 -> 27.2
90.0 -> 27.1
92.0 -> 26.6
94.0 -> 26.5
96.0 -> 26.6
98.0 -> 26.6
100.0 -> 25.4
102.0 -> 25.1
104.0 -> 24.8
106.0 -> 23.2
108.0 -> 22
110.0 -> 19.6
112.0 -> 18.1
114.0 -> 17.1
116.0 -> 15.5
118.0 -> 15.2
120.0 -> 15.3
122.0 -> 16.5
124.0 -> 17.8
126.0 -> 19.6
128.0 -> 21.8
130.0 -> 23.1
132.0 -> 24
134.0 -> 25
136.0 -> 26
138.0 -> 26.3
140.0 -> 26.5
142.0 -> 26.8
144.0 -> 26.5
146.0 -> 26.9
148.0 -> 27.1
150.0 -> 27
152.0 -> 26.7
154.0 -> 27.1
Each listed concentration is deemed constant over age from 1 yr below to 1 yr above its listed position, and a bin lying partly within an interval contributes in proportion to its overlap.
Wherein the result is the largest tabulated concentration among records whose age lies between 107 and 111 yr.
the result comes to 22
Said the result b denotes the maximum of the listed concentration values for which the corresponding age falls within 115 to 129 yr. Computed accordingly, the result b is 21.8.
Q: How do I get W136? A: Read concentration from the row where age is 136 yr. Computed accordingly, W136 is 26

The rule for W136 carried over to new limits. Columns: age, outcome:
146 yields 26.9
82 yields 26.7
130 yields 23.1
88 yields 27.2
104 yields 24.8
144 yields 26.5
